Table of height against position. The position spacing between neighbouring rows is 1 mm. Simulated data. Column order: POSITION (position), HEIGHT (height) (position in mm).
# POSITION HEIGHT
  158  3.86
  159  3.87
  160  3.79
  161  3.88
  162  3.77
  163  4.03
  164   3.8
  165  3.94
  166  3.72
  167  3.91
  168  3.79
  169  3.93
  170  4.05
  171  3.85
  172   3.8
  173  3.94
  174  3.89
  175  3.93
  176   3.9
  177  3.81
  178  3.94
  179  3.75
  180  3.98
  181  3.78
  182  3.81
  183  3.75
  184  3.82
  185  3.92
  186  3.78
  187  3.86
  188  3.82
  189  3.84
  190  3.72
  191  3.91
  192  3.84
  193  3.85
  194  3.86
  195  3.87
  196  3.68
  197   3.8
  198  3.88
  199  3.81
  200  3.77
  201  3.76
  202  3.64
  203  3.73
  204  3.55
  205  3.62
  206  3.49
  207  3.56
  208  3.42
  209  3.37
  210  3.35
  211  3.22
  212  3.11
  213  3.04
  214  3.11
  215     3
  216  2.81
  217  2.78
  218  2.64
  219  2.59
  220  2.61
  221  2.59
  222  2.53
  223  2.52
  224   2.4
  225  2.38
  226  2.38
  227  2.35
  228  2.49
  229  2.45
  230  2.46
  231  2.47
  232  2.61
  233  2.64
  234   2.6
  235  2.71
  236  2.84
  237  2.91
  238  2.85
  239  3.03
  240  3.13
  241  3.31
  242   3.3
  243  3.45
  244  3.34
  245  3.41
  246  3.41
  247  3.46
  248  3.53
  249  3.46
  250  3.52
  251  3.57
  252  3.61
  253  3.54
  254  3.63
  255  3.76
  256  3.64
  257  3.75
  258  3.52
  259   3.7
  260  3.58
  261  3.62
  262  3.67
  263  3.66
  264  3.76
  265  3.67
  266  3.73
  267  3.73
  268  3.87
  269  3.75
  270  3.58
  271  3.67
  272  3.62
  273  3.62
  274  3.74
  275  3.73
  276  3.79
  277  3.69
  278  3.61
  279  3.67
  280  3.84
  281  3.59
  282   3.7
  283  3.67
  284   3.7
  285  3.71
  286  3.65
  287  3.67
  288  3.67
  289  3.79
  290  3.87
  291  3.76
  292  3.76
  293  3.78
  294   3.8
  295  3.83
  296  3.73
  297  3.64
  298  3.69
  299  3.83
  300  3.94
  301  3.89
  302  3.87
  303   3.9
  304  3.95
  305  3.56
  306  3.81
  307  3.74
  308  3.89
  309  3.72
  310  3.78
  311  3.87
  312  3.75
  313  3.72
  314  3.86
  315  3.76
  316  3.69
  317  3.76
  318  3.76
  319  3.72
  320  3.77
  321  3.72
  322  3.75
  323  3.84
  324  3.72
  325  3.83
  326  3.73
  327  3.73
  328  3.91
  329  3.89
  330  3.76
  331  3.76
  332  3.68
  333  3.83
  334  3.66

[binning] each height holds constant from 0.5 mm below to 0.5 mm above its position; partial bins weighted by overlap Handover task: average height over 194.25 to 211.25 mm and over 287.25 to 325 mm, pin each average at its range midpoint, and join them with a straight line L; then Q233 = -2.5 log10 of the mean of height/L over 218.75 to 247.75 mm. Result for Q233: 0.29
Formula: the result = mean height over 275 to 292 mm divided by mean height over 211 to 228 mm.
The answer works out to 1.38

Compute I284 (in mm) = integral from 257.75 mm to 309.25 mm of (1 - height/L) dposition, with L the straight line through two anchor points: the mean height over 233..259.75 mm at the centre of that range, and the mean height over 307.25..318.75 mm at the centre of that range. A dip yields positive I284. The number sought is -2.18 mm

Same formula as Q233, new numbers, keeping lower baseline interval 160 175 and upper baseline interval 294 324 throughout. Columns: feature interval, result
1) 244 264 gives 0.071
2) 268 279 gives 0.034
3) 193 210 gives 0.053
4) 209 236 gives 0.382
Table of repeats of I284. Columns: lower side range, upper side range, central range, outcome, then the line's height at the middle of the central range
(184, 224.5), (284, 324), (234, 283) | 1.16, 3.6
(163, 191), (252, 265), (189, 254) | 9.66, 3.74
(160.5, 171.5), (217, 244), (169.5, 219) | -3.81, 3.37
